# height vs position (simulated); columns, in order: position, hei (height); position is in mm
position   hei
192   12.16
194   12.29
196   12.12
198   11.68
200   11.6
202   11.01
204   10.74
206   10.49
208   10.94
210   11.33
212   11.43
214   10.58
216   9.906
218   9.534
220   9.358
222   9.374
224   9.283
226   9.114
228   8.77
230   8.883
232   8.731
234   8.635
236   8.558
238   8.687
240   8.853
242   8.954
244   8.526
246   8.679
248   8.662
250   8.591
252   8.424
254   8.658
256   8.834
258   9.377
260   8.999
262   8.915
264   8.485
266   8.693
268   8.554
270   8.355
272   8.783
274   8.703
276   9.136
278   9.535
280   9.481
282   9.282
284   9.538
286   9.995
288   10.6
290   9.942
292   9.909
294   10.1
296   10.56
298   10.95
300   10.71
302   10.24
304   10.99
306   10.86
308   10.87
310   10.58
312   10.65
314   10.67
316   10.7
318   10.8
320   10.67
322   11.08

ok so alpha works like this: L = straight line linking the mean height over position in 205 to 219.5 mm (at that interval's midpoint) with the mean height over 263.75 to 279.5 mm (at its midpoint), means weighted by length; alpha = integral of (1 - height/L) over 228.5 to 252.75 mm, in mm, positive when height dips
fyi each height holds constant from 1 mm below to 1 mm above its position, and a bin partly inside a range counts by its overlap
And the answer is 2.6 mm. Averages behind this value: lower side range 10.6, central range 8.69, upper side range 8.82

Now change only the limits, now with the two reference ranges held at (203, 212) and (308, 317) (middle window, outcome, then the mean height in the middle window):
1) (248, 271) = 4.5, 8.71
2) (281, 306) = 1.1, 10.3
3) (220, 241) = 3.8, 8.91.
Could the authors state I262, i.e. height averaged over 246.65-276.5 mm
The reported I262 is 8.74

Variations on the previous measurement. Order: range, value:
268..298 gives 9.58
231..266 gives 8.74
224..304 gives 9.21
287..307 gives 10.5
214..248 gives 9.03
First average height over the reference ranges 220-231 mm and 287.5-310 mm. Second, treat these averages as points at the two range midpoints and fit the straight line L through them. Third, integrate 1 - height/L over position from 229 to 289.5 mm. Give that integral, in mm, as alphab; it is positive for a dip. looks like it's 5.05 mm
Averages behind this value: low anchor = 9.11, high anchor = 10.5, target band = 8.95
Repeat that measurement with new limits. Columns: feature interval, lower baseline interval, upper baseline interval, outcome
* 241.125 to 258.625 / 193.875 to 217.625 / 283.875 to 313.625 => 3.35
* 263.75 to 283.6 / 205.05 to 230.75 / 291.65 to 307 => 2.74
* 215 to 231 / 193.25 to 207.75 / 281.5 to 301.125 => 2.61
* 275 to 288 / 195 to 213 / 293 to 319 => 1.48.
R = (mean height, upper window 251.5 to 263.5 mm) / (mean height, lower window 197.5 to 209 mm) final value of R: 0.80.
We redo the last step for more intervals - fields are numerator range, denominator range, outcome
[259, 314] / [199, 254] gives 1.03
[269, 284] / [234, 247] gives 1.04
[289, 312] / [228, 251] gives 1.21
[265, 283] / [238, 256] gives 1.03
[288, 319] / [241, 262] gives 1.20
